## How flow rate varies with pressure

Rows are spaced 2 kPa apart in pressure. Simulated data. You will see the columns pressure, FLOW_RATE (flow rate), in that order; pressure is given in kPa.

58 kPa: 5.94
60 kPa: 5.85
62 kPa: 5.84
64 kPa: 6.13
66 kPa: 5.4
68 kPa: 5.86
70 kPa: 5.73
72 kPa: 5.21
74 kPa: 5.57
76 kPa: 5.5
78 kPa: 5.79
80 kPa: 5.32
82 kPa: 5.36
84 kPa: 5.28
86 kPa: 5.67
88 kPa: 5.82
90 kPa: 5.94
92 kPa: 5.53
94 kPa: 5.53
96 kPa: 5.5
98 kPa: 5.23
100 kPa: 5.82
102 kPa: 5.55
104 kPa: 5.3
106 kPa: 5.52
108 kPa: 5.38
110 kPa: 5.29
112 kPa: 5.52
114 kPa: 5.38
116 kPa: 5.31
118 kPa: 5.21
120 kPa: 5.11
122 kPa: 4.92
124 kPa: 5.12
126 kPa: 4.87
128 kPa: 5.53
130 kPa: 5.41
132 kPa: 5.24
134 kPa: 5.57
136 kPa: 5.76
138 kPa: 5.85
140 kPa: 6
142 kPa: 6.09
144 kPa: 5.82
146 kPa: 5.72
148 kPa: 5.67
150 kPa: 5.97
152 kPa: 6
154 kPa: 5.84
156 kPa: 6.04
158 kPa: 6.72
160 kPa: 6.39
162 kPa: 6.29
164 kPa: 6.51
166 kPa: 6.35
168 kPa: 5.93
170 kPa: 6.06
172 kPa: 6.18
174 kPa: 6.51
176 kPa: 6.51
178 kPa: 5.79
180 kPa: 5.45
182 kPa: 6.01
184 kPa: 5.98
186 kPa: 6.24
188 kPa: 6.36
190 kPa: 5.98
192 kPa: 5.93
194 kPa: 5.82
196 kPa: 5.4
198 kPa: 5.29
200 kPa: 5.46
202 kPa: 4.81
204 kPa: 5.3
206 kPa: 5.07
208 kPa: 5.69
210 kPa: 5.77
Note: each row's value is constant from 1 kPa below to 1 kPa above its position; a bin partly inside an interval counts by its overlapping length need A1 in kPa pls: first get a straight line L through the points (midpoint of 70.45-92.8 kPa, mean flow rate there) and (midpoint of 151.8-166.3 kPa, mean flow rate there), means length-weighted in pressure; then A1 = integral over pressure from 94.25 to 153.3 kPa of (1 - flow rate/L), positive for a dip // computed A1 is 4.36 kPa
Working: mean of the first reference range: 5.55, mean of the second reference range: 6.28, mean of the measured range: 5.51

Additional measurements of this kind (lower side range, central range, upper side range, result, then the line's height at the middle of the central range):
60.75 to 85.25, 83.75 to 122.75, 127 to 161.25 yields 1.7 kPa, 5.7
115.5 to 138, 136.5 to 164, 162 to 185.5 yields -1.6 kPa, 5.71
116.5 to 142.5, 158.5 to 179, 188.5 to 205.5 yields -3.0 kPa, 5.47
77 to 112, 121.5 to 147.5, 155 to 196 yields 1.3 kPa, 5.82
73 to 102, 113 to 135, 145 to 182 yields 2.2 kPa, 5.82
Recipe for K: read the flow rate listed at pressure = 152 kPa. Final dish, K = 6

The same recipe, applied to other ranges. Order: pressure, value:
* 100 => 5.82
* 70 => 5.73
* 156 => 6.04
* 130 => 5.41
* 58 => 5.94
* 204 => 5.3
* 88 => 5.82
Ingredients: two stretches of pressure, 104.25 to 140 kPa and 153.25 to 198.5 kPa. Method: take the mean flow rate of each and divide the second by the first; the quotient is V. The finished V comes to 1.1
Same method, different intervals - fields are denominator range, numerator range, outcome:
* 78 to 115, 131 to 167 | 1.09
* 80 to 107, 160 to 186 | 1.11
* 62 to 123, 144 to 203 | 1.09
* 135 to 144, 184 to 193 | 1.03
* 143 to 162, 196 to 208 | 0.87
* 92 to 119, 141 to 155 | 1.08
